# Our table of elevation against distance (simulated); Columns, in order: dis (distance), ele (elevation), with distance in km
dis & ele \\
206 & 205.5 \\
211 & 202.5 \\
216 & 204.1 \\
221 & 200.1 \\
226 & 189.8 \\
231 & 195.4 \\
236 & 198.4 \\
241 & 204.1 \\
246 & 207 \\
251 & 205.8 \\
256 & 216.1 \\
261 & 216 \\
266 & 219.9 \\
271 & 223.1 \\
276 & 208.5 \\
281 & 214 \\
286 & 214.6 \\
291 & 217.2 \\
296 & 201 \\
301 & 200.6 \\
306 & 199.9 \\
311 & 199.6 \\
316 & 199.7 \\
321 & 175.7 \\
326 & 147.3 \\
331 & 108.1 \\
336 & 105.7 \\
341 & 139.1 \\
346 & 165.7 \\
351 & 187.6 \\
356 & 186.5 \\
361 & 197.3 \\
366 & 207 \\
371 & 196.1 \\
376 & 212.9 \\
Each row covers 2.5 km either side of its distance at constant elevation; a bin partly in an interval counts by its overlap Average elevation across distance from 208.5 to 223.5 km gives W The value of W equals 202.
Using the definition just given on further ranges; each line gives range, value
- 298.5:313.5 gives 200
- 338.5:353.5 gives 164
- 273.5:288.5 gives 212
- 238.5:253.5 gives 206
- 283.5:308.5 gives 207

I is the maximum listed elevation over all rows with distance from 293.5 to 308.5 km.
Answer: 201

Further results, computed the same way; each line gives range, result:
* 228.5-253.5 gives 207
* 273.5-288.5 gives 214.6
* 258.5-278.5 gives 223.1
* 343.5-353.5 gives 187.6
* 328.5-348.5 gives 165.7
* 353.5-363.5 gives 197.3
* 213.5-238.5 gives 204.1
